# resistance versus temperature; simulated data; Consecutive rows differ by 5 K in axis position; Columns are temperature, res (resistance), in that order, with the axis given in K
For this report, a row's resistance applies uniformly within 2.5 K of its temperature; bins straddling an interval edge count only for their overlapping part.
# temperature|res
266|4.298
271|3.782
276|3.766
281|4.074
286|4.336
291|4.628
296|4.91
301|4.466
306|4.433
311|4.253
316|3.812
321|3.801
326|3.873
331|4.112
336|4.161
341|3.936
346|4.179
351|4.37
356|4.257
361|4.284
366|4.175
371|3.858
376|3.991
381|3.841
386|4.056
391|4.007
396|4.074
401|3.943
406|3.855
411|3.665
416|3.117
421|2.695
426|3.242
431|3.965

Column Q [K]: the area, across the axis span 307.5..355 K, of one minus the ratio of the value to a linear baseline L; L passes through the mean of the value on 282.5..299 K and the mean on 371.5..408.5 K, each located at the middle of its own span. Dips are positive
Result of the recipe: 2.8 K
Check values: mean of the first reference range 4.59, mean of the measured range 4.07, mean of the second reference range 3.96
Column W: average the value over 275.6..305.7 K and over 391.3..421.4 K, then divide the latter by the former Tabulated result 0.8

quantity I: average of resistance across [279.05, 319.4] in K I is 4.36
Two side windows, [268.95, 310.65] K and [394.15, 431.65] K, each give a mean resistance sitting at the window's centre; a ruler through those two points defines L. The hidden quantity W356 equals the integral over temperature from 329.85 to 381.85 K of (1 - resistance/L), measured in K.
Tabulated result -2.9 K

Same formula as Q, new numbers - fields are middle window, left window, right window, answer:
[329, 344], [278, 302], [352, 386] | 0.6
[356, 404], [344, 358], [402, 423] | -2.3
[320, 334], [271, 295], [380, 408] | 0.5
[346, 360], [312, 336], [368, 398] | -1.2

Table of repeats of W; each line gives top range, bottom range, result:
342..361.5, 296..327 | 1.02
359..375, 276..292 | 0.97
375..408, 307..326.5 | 1.00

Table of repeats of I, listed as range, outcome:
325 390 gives 4.09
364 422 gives 3.8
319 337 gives 3.98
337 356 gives 4.17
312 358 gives 4.06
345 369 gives 4.25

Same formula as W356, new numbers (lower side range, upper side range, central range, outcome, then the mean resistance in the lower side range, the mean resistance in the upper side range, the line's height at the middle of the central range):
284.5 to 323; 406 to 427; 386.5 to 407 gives -3.22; 4.34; 3.26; 3.45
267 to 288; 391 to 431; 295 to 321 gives -2.54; 4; 3.57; 3.9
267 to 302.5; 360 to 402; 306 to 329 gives 1.08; 4.28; 4.02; 4.19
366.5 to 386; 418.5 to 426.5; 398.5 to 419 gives -2.58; 3.95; 2.9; 3.21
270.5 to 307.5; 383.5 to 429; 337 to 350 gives -0.34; 4.32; 3.63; 4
